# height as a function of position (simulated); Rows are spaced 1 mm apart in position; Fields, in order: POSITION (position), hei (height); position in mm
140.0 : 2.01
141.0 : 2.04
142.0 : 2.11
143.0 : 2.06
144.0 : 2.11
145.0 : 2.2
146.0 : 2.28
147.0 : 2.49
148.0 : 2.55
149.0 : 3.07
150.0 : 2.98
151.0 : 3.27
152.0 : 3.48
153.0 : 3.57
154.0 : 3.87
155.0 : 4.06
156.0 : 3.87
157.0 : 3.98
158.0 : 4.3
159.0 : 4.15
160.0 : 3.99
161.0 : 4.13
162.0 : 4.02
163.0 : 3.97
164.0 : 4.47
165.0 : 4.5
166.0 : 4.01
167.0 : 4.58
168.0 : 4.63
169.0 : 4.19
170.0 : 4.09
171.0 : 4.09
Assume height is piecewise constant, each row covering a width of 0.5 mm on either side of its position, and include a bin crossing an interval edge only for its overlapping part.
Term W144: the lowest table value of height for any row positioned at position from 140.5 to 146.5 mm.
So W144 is 2.04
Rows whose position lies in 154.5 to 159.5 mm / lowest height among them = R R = 3.87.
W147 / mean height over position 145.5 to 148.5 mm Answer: 2.44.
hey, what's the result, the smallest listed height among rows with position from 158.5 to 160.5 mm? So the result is 3.99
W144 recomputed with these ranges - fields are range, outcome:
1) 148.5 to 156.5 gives 2.98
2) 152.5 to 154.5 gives 3.57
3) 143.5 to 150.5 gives 2.11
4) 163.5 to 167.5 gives 4.01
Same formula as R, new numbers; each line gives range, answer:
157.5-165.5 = 3.97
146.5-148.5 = 2.49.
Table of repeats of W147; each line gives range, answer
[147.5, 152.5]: 3.07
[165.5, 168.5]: 4.41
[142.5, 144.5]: 2.08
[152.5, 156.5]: 3.84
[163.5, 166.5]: 4.33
